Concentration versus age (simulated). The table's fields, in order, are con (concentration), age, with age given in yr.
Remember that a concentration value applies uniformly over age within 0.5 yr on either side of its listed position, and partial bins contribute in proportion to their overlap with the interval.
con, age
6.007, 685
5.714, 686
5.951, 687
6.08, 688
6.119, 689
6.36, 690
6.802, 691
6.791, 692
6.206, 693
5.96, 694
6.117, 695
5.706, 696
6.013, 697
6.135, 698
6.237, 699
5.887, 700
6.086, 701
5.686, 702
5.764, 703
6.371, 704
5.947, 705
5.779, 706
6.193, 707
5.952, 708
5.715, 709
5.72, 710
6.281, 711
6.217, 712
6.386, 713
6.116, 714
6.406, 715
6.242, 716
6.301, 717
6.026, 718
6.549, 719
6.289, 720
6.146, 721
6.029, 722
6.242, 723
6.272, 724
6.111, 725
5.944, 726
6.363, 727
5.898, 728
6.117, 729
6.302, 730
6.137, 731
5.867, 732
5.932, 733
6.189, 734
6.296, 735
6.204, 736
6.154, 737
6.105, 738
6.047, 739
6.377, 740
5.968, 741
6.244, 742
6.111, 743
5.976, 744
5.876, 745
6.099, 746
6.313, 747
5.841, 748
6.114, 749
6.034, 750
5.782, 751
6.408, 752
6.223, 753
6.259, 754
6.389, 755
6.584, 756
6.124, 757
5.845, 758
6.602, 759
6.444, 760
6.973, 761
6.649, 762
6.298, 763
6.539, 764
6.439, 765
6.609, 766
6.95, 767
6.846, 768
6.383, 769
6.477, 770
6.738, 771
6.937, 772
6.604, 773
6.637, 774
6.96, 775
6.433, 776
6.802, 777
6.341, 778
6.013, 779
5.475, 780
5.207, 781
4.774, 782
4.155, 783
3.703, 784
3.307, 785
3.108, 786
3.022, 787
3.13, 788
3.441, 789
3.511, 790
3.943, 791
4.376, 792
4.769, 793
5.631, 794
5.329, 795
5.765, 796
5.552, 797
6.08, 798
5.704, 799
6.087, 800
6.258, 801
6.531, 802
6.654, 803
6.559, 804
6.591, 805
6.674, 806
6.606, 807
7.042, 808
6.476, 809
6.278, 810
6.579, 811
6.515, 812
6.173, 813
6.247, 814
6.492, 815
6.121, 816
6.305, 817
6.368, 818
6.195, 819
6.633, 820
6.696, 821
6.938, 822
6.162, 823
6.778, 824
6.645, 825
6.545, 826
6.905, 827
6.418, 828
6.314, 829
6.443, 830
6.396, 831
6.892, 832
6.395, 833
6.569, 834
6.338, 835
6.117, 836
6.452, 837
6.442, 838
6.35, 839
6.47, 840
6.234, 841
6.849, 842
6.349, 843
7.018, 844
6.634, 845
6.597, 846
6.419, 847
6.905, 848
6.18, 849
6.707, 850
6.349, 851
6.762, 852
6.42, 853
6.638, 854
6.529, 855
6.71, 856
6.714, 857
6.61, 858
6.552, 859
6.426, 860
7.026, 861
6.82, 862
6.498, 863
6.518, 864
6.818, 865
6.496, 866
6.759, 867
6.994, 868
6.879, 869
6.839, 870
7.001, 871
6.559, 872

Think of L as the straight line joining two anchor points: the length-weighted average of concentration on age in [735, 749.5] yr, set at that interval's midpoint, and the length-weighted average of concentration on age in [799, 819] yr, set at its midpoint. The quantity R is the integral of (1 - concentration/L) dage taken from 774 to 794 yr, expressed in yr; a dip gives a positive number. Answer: 4.99 yr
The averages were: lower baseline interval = 6.11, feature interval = 4.73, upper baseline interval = 6.43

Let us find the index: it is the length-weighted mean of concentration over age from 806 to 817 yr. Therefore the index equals 6.46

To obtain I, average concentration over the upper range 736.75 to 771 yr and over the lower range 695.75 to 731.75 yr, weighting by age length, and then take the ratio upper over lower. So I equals 1.03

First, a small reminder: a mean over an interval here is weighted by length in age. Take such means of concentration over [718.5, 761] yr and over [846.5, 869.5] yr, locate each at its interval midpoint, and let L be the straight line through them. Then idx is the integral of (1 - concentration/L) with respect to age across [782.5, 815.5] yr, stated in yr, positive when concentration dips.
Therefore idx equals 5.2 yr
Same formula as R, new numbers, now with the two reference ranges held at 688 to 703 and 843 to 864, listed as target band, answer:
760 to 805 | 5.26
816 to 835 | 0.04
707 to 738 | 0.35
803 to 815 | -0.08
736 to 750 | 0.41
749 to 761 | 0.09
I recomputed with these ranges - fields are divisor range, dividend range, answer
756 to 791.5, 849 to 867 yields 1.17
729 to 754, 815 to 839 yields 1.06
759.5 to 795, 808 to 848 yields 1.17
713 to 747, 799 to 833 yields 1.05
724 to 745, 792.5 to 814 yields 1.01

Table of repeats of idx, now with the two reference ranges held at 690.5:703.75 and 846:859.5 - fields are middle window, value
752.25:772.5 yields -0.7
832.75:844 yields 0.2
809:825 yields 0.1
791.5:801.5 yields 1.3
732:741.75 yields 0.2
